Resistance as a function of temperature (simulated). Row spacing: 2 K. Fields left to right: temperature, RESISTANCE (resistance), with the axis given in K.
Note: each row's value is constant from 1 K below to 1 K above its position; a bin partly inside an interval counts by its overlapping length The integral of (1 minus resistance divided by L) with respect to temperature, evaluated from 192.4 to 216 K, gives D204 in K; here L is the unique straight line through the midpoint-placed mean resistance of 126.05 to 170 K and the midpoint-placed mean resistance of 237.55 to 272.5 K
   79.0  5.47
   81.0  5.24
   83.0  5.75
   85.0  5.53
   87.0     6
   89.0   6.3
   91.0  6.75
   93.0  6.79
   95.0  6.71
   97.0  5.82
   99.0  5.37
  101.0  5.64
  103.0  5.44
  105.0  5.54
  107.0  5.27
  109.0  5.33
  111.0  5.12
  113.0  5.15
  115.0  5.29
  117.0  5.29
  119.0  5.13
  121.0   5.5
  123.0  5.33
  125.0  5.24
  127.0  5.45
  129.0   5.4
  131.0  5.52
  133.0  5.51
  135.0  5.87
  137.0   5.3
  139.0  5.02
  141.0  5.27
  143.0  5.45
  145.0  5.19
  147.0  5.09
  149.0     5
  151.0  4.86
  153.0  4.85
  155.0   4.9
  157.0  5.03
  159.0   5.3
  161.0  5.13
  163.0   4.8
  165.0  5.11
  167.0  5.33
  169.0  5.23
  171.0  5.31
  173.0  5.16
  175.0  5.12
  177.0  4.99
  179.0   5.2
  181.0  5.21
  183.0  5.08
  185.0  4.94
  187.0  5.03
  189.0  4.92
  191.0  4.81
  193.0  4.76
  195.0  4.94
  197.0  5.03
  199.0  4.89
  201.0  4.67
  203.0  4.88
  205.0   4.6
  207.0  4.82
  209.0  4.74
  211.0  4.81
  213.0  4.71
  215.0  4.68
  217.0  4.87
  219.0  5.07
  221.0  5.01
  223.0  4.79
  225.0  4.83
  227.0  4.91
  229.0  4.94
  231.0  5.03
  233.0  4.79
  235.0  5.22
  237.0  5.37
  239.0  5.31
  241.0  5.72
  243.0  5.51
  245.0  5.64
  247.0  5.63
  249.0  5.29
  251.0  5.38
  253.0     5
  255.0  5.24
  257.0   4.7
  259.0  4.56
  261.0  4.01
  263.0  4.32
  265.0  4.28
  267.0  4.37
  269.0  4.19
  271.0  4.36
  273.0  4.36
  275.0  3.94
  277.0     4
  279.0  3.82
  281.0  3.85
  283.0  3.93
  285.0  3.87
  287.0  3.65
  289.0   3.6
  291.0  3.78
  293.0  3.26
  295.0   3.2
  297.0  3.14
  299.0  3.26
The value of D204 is 1.2 K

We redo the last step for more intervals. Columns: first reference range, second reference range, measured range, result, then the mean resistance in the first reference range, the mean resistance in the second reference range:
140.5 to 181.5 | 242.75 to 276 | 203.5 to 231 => 0.3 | 5.12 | 4.73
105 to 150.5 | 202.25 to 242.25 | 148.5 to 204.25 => 1.2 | 5.31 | 4.96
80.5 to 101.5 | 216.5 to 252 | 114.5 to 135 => 1.5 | 6.02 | 5.19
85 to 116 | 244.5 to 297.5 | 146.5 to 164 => 1.0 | 5.76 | 4.27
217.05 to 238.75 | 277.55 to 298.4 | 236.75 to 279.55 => -4.5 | 5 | 3.61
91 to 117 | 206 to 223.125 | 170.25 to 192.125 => 0.1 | 5.65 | 4.84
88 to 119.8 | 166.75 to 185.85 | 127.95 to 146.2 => 0.2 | 5.69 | 5.15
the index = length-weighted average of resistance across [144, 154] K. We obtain 5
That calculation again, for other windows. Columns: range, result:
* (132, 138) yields 5.56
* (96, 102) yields 5.61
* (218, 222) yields 5.04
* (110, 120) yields 5.2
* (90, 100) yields 6.29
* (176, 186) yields 5.08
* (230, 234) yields 4.91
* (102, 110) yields 5.39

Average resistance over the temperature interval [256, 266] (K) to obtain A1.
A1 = 4.37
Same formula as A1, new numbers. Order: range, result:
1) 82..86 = 5.64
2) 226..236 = 4.98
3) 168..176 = 5.21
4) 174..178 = 5.05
